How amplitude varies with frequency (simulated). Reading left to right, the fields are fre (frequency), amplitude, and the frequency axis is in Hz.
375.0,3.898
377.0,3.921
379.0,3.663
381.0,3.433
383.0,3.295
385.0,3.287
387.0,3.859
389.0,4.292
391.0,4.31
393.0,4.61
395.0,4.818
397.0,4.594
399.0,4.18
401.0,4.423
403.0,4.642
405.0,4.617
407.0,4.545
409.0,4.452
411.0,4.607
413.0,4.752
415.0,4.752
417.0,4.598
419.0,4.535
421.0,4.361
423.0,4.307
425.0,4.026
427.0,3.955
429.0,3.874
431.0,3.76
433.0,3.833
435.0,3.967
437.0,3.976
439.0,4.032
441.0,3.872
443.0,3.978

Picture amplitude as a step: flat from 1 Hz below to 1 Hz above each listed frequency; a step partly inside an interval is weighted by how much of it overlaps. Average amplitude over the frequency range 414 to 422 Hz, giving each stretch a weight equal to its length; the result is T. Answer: 4.56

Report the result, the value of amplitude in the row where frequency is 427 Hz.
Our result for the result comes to 3.955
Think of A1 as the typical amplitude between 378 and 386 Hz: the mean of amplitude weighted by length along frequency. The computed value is 3.42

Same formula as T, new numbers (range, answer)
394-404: 4.53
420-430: 4.1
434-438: 3.97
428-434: 3.82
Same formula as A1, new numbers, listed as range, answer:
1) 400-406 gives 4.56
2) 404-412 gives 4.56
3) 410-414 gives 4.68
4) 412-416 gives 4.75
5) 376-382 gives 3.67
